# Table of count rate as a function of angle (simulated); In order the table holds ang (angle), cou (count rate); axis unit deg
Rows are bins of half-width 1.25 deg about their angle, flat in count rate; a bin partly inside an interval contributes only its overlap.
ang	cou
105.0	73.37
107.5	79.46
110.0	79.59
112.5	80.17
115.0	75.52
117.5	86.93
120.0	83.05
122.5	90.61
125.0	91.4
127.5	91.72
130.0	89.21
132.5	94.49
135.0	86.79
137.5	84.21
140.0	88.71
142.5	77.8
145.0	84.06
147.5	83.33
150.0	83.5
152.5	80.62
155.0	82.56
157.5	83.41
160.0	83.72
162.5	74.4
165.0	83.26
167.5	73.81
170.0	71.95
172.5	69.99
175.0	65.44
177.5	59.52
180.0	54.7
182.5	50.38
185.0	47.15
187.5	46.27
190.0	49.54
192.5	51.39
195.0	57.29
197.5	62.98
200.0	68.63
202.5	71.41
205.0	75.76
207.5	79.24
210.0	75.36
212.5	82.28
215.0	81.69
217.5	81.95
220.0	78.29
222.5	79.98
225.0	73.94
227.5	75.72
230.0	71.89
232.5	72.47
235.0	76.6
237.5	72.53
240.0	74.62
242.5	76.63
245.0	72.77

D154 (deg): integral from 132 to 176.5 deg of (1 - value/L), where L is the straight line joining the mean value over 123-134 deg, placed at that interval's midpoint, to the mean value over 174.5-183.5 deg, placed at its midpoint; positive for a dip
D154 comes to -4.1 deg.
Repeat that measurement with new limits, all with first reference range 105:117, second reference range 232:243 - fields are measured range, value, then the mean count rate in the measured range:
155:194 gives 6.0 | 64.9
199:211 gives 0.2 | 74.2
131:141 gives -1.4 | 88.6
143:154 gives -0.7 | 82.5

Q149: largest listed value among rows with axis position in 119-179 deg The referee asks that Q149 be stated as 94.49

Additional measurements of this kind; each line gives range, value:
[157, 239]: 83.72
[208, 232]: 82.28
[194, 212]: 79.24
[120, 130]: 91.72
